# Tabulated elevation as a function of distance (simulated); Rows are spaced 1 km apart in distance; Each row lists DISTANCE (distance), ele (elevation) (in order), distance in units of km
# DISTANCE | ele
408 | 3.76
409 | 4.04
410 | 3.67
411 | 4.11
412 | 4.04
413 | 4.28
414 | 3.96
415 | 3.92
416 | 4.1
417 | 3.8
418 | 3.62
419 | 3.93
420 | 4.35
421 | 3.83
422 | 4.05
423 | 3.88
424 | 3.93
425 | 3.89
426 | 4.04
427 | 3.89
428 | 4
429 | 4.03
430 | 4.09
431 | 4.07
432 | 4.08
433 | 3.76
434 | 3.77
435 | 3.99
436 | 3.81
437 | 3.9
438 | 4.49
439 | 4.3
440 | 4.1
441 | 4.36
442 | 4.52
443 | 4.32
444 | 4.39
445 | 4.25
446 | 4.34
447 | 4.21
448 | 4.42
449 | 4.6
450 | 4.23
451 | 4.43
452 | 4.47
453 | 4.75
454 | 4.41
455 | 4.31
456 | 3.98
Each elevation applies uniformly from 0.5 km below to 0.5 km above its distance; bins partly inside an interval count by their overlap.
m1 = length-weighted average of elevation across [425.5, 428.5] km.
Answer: 3.98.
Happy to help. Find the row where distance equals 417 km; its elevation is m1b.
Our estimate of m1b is 3.8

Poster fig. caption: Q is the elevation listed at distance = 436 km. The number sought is 3.81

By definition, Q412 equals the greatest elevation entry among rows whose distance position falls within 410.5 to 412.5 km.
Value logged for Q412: 4.11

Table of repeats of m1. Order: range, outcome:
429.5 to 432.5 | 4.08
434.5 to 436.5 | 3.9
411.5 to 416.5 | 4.06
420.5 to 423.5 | 3.92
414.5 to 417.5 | 3.94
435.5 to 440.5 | 4.12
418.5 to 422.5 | 4.04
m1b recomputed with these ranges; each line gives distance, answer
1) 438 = 4.49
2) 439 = 4.3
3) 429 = 4.03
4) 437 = 3.9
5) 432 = 4.08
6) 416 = 4.1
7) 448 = 4.42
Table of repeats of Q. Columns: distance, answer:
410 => 3.67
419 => 3.93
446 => 4.34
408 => 3.76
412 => 4.04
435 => 3.99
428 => 4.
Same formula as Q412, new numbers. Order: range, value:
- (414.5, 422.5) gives 4.35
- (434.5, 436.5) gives 3.99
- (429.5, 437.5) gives 4.09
